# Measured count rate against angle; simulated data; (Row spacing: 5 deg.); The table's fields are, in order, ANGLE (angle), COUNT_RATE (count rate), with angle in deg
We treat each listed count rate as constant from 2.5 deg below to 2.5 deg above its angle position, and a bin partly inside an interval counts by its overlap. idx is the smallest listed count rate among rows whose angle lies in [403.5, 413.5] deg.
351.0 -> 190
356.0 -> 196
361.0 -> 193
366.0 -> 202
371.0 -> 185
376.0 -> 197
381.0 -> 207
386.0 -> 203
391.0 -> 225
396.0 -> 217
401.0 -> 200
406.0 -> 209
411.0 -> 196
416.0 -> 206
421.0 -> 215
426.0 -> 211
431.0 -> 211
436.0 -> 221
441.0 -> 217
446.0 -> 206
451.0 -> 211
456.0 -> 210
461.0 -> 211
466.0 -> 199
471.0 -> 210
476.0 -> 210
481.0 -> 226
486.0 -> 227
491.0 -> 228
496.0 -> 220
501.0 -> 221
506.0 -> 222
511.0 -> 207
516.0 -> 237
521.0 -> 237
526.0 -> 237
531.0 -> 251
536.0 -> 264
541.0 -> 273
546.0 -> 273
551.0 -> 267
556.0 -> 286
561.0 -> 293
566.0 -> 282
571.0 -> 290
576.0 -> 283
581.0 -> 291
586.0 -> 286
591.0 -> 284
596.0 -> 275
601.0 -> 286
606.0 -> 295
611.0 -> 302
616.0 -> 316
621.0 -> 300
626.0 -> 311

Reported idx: 196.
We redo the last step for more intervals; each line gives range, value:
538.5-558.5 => 267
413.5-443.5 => 206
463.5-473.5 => 199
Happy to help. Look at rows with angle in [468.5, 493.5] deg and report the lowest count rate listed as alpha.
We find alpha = 210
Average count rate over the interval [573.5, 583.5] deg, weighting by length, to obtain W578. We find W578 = 287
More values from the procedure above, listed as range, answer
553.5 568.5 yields 287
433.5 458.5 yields 213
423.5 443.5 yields 215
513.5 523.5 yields 237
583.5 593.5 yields 285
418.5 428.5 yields 213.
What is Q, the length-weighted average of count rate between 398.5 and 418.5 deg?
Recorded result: 203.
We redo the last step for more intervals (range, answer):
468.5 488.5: 218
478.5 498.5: 225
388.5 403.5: 214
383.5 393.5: 214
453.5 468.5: 207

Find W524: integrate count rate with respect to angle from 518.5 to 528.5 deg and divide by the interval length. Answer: 237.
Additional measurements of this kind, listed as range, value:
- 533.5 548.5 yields 270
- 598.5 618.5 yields 300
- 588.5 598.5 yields 280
